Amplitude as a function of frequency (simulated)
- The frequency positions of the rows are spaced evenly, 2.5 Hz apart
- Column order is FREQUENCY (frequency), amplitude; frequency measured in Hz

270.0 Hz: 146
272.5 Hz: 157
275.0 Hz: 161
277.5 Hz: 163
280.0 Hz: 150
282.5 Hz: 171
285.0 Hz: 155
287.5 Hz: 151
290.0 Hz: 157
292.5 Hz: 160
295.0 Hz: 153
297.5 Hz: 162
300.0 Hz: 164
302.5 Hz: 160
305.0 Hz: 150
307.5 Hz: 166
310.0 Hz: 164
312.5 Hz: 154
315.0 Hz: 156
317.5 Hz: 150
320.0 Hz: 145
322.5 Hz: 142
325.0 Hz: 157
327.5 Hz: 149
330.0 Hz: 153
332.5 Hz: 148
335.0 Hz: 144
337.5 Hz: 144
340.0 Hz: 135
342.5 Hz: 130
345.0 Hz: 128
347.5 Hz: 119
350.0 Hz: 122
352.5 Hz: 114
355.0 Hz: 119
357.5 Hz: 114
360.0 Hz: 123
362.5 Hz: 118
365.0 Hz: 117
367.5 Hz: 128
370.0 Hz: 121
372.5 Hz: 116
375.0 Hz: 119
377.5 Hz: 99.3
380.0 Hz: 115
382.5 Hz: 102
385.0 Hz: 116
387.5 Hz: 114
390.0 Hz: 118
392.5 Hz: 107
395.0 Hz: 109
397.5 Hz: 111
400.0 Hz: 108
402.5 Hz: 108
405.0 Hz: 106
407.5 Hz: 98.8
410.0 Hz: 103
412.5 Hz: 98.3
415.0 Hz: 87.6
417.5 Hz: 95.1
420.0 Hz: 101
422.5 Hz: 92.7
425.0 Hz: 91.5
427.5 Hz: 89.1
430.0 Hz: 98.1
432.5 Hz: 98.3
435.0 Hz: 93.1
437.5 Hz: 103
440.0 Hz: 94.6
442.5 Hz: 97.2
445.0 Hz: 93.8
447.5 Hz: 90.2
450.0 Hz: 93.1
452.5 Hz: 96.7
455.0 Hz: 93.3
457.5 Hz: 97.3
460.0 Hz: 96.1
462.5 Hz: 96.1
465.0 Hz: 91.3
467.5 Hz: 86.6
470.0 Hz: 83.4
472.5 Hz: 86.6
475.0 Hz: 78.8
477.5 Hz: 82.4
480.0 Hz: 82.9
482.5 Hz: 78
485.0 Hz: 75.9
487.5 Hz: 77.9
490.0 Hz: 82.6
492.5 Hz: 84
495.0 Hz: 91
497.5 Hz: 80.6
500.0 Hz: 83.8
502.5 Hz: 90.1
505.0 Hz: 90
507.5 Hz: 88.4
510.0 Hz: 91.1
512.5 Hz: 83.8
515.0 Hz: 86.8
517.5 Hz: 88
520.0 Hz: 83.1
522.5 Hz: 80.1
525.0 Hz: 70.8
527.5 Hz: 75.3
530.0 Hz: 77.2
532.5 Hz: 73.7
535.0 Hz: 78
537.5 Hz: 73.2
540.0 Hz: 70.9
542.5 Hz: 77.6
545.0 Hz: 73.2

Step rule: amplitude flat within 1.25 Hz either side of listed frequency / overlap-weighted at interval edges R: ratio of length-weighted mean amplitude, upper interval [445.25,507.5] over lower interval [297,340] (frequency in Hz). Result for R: 0.57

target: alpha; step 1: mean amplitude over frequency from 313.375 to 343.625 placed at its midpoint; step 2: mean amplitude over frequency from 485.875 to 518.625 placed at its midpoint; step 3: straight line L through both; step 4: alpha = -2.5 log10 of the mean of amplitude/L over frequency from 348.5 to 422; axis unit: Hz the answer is 0.15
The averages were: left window 146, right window 85.9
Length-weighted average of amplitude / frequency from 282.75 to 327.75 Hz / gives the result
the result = 156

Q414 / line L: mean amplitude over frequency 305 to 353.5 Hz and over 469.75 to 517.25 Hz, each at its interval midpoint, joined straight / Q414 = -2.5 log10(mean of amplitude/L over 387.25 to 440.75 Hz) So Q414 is 0.12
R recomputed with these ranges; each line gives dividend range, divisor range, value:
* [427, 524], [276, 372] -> 0.62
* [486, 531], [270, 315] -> 0.53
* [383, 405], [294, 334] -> 0.72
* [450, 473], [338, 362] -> 0.75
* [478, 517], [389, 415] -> 0.80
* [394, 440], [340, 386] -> 0.84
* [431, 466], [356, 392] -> 0.82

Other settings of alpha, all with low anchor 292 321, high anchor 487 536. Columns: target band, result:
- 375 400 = 0.157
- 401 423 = 0.196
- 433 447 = 0.134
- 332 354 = 0.104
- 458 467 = 0.073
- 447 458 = 0.110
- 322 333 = -0.008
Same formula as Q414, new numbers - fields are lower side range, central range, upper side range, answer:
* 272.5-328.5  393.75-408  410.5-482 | 0.050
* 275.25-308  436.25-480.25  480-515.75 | 0.083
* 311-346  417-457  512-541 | 0.144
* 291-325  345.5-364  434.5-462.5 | 0.145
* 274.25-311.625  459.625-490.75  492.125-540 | 0.147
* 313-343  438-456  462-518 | 0.076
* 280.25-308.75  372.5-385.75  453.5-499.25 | 0.131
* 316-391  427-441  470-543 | 0.074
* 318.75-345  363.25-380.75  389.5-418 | 0.047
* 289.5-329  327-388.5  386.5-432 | 0.048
